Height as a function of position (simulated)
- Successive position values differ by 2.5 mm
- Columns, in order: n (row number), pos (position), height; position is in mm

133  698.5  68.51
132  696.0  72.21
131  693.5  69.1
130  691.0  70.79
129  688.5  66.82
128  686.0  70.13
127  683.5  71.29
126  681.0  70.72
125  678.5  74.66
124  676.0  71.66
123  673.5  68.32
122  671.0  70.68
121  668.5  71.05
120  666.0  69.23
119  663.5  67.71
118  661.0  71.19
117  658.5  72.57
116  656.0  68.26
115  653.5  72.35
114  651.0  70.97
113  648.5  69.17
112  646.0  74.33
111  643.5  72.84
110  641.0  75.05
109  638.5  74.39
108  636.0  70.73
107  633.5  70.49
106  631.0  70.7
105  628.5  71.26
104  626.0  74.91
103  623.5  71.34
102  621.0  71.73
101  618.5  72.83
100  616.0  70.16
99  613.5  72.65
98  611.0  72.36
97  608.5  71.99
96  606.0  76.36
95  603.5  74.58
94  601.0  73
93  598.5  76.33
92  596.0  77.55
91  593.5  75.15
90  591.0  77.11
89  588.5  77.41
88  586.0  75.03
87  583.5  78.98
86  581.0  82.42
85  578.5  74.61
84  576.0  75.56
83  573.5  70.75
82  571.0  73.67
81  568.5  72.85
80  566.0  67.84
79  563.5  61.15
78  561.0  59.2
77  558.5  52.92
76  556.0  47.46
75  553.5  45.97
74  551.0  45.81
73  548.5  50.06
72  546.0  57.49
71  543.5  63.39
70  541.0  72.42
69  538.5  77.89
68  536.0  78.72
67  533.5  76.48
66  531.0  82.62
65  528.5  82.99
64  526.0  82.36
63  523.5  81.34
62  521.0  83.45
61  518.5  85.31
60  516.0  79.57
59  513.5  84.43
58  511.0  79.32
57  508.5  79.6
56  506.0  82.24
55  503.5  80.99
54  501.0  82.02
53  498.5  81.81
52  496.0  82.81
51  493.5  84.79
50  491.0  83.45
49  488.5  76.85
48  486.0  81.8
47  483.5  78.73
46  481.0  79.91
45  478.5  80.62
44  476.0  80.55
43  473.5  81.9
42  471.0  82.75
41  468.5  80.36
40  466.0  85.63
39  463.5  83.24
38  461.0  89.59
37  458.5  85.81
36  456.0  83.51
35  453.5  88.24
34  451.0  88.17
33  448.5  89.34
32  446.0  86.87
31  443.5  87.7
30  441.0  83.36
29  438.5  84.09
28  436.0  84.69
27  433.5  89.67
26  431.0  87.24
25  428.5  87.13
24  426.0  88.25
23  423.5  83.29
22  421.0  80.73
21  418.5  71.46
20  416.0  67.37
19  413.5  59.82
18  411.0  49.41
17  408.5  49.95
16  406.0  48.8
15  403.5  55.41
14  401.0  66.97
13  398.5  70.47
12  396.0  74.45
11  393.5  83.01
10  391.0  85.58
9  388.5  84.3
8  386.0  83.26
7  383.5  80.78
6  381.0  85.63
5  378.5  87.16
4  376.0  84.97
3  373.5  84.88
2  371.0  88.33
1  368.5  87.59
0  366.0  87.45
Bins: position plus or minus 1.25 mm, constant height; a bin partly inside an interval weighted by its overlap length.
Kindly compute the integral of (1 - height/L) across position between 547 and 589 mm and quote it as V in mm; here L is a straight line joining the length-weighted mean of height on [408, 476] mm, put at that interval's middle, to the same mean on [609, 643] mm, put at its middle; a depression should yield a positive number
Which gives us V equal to 5.5 mm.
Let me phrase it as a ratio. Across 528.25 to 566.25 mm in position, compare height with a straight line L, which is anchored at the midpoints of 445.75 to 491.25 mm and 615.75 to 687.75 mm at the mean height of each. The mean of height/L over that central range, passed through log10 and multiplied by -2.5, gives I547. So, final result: 0.23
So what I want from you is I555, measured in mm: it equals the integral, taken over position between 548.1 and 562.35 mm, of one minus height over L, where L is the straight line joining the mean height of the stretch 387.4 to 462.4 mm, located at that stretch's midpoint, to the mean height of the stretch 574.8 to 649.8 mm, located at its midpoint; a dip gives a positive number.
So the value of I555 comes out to 4.7 mm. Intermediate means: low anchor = 77.8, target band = 50.3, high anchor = 74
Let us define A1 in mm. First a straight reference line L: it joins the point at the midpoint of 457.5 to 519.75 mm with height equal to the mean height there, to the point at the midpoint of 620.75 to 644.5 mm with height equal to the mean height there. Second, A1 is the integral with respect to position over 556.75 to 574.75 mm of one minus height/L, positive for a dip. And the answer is 2.8 mm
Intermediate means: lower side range 82.1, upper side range 72.4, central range 65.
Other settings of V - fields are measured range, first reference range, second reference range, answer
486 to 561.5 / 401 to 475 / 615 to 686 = 2.0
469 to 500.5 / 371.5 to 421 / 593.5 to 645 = -3.6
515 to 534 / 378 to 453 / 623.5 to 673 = -1.9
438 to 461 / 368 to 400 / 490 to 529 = -1.1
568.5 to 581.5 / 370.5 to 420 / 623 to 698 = -0.6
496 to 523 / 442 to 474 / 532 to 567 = -3.8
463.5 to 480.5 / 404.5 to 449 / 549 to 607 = -1.8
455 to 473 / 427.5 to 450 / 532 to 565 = -0.8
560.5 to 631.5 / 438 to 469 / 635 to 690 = 2.4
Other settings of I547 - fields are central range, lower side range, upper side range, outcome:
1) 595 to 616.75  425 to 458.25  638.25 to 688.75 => 0.02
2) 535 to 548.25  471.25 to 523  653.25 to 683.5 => 0.15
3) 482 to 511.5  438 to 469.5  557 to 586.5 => -0.01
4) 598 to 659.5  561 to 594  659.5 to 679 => -0.01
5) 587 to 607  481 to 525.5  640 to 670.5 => -0.01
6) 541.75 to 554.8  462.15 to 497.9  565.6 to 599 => 0.41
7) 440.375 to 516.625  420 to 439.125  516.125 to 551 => -0.04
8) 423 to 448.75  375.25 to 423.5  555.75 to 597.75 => -0.20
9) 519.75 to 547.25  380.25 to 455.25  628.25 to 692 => -0.03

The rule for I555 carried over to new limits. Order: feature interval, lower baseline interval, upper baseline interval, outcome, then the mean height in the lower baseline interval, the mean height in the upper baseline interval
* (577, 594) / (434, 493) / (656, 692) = -0.28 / 83.9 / 70.4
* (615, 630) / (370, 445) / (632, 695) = -0.01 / 77.3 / 71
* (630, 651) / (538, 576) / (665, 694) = -1.43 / 61.4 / 70.4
